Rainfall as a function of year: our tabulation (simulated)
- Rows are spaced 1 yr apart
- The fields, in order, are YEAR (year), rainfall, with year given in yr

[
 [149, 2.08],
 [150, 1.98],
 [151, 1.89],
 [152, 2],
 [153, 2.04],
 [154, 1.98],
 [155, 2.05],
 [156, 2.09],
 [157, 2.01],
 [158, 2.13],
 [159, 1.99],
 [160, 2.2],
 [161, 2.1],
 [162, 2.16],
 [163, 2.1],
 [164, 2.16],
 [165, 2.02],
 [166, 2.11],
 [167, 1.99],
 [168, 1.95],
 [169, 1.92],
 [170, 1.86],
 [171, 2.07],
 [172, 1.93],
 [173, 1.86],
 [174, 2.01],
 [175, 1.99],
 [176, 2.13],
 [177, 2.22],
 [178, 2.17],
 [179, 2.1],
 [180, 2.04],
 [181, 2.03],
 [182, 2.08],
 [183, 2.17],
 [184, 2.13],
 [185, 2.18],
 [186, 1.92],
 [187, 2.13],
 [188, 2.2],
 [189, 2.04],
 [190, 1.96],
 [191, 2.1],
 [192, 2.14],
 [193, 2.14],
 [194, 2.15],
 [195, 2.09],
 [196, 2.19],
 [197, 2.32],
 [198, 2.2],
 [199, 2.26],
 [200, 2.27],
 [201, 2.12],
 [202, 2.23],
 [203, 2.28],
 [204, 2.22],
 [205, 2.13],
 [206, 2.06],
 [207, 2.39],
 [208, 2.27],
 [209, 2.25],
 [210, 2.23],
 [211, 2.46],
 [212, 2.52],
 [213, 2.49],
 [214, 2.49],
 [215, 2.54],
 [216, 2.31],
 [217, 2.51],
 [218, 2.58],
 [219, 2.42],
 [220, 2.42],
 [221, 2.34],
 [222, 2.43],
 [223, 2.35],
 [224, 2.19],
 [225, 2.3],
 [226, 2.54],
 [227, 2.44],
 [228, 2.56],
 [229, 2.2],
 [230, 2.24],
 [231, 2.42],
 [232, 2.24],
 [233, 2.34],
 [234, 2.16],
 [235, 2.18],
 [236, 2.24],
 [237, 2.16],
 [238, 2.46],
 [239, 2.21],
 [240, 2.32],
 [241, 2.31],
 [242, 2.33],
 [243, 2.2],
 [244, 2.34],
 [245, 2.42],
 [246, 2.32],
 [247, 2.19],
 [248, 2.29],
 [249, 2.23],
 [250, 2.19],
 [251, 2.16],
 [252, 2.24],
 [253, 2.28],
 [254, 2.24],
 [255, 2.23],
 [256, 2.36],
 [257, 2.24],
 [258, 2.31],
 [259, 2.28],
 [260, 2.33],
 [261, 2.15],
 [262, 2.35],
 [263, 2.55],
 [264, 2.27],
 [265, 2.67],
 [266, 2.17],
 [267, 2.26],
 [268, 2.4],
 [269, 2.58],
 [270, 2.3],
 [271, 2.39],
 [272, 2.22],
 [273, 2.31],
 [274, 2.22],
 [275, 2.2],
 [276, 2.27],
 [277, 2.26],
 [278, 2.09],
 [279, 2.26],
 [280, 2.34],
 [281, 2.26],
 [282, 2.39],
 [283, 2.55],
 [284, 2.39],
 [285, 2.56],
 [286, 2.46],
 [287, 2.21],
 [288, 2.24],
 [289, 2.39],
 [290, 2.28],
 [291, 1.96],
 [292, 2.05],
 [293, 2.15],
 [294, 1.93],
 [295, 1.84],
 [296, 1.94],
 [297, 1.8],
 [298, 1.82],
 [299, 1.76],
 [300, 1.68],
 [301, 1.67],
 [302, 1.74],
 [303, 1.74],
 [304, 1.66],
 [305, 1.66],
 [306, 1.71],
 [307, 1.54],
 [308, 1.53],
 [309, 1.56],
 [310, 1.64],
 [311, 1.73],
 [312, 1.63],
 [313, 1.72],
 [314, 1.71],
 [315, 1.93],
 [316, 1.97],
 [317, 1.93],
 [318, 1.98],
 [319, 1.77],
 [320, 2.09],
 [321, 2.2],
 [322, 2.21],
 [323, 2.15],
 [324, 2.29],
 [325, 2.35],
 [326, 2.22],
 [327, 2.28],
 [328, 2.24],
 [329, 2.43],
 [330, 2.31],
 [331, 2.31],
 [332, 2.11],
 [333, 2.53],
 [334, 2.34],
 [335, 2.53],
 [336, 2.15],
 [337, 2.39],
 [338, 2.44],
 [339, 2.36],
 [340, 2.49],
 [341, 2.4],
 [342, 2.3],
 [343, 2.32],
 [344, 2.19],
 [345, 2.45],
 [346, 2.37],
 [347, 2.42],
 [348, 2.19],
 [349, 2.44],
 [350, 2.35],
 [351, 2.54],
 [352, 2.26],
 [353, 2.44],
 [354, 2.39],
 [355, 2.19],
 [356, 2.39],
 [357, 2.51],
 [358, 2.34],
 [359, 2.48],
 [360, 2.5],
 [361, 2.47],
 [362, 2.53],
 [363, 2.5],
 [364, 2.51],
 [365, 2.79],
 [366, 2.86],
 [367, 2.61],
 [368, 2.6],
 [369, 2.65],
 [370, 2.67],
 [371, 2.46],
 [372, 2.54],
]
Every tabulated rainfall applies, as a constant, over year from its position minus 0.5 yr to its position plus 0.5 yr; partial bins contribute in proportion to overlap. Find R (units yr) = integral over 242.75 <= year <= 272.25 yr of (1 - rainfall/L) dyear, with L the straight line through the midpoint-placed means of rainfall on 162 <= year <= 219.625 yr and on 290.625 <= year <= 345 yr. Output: -2.95 yr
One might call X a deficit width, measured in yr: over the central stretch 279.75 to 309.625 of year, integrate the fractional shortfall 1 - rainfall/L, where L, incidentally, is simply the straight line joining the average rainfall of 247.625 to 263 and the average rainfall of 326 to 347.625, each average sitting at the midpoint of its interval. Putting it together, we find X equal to 4.1 yr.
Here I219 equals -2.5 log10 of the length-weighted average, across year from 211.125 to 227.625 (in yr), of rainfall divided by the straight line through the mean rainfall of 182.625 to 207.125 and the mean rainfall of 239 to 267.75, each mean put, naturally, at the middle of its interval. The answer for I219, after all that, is -0.10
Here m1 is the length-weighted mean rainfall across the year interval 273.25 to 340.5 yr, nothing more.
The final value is 2.08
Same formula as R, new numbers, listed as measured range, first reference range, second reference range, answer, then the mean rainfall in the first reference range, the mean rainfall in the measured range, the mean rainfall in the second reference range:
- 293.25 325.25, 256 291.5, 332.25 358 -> 6.9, 2.32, 1.84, 2.37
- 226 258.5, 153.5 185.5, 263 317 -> -3.6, 2.06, 2.29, 2.06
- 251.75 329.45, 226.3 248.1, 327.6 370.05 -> 8.1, 2.3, 2.11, 2.42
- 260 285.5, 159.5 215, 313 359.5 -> -1.4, 2.15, 2.34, 2.27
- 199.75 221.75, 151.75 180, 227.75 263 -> -1.7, 2.05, 2.34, 2.28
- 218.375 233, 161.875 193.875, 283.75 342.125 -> -2.2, 2.06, 2.36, 2.05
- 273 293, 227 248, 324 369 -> 0.5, 2.3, 2.28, 2.41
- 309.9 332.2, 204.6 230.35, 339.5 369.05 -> 3.4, 2.37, 2.06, 2.45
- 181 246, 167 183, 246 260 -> -4.0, 2.03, 2.27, 2.25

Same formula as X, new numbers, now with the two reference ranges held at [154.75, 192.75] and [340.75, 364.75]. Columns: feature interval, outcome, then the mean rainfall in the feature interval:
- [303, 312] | 2.6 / 1.64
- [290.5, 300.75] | 1.8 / 1.89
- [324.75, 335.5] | 0.1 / 2.33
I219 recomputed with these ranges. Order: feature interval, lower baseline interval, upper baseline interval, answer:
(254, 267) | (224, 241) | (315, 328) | -0.03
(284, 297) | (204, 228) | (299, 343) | -0.01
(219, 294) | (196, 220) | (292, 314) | -0.14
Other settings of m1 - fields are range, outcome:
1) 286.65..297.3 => 2.07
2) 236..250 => 2.29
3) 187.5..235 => 2.29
